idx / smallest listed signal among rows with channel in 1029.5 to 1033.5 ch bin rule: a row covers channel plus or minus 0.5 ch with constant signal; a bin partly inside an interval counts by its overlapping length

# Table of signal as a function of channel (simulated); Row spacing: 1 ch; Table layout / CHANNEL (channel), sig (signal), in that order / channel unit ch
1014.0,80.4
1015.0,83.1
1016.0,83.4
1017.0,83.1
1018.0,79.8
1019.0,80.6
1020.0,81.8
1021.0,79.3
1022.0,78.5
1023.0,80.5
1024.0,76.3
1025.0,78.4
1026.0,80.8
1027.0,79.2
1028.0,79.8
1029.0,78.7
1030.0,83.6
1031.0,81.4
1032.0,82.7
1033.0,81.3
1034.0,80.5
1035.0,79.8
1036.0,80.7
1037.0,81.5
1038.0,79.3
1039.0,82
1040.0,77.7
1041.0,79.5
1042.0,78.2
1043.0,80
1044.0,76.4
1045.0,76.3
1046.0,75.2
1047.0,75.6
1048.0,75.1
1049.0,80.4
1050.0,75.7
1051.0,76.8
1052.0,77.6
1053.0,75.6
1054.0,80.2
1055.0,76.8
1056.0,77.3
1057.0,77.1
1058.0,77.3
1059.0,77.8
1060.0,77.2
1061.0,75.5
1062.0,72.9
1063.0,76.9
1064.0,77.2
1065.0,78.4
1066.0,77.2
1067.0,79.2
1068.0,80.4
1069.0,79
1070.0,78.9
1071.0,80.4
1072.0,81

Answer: 81.3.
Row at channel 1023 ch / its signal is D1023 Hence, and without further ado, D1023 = 80.5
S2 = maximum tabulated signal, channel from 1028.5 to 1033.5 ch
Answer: 83.6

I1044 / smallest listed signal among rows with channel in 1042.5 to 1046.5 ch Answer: 75.2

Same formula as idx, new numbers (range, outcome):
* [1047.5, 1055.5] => 75.1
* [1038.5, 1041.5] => 77.7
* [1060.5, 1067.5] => 72.9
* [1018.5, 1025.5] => 76.3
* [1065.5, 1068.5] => 77.2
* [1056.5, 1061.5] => 75.5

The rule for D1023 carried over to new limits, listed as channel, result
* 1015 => 83.1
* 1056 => 77.3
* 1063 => 76.9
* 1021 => 79.3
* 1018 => 79.8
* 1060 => 77.2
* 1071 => 80.4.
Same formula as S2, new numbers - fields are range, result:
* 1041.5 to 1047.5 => 80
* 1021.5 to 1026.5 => 80.8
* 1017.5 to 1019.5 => 80.6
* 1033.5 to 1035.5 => 80.5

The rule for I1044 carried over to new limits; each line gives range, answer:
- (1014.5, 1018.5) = 79.8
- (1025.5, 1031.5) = 78.7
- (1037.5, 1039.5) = 79.3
